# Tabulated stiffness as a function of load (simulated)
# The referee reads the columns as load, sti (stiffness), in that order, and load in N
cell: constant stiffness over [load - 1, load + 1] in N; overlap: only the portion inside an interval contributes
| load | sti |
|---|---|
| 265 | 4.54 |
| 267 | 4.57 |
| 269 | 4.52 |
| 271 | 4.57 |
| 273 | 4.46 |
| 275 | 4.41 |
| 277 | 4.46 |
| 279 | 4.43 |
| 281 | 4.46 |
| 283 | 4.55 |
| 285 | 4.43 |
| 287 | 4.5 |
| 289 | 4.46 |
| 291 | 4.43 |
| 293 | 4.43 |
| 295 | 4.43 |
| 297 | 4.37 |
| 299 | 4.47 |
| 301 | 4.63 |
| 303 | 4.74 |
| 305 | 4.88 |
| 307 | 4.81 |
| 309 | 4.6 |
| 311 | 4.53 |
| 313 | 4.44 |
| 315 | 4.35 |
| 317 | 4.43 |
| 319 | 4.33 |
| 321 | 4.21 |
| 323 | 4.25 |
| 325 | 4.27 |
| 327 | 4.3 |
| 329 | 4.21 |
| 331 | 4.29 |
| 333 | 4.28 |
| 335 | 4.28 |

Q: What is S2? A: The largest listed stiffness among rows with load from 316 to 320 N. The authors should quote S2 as 4.43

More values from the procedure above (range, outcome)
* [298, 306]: 4.88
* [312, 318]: 4.44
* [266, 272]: 4.57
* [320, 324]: 4.25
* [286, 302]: 4.63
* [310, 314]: 4.53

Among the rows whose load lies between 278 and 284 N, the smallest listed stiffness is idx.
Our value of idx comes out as 4.43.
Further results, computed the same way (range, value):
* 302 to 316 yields 4.35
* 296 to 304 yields 4.37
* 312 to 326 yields 4.21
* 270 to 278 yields 4.41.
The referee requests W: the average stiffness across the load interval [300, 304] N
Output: 4.69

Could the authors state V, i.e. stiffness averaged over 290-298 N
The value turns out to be 4.42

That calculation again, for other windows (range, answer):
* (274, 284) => 4.46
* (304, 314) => 4.65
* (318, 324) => 4.26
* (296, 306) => 4.62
